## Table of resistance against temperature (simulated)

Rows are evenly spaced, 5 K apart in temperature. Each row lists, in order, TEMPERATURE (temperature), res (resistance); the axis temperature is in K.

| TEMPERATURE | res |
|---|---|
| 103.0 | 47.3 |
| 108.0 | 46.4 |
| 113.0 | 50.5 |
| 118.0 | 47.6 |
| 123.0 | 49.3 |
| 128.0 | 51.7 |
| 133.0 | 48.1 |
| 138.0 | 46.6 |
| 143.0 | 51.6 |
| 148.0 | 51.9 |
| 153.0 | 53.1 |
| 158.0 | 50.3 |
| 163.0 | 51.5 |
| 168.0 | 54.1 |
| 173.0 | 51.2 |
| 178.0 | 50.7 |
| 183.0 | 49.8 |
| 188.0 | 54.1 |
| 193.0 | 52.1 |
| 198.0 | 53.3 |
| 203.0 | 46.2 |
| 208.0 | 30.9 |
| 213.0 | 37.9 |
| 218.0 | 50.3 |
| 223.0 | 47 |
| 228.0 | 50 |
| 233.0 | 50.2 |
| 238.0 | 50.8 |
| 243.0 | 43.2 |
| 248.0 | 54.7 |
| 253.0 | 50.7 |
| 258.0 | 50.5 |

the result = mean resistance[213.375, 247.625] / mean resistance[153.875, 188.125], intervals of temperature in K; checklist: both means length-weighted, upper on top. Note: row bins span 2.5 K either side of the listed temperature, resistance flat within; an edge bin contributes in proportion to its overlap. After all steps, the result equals 0.9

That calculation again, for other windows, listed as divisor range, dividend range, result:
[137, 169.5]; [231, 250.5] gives 0.97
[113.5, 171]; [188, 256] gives 0.94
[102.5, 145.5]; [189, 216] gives 0.92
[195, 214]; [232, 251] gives 1.17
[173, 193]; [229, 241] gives 0.97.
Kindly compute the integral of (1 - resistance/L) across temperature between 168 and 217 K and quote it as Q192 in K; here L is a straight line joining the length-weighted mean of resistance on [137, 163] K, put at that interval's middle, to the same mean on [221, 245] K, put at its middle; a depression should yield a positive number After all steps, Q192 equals 1.88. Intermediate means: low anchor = 51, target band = 47.8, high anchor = 48.4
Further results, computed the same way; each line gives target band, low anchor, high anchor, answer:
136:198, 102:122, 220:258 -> -3.5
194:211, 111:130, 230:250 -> 1.9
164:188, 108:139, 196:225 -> -3.0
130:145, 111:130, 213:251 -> 0.2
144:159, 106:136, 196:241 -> -1.2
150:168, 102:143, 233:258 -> -1.1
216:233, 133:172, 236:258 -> 0.3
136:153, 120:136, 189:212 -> -0.7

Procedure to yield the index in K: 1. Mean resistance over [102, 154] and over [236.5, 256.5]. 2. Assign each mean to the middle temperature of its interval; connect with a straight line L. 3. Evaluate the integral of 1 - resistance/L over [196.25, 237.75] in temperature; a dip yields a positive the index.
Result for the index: 3.2 K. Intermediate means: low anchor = 49.4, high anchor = 49.8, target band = 45.9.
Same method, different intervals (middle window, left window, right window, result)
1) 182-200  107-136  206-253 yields -1.94 K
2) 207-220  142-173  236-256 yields 2.65 K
